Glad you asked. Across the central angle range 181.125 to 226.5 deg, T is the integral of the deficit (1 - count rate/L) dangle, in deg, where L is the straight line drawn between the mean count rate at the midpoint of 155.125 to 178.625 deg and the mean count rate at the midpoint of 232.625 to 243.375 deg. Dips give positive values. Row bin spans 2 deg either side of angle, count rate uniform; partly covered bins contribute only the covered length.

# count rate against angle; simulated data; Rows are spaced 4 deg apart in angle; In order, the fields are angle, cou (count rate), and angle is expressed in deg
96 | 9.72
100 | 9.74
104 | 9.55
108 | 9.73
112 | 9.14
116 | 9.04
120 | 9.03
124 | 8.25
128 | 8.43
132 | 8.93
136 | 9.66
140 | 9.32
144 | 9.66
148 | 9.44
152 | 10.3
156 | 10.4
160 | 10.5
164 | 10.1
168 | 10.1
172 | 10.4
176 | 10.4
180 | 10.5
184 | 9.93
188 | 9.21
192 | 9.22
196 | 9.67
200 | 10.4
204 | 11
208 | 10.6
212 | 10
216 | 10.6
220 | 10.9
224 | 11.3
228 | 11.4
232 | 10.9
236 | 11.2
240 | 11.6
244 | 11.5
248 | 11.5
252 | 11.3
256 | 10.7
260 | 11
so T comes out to 2.4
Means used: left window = 10.3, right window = 11.3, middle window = 10.3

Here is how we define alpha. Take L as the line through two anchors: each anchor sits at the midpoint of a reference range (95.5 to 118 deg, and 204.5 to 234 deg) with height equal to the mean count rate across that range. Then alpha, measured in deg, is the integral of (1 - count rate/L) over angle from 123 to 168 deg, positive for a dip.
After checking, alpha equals 1.6 deg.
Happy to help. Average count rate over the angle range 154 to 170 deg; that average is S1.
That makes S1 10.3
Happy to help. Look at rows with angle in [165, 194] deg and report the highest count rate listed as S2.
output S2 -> 10.5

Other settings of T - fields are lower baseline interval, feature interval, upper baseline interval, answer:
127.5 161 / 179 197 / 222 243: 1.4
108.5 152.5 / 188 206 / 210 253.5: 0.8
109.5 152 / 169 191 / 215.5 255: 0.2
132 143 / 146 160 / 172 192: -0.7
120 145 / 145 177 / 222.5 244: -1.7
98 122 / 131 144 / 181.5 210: 0.3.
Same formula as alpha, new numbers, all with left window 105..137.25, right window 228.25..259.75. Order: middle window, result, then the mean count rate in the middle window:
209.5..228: 0.0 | 10.8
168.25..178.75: -0.4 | 10.4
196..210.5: 0.0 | 10.5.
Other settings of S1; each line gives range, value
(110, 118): 9.09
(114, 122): 9.04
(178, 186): 10.2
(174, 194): 9.85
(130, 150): 9.4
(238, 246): 11.6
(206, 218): 10.4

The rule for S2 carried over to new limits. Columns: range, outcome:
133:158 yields 10.4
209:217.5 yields 10.6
